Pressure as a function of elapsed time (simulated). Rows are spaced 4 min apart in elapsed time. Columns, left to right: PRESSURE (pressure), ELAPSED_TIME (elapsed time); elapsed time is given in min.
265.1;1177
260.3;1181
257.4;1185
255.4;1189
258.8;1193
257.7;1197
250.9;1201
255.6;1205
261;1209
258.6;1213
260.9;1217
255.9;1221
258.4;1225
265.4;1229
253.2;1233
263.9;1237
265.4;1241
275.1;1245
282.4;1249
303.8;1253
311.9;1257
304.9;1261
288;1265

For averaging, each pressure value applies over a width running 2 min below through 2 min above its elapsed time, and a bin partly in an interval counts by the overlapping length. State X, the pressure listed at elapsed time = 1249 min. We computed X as 282.4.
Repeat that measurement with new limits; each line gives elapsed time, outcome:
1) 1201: 250.9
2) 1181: 260.3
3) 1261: 304.9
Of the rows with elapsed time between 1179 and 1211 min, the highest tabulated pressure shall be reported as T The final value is 261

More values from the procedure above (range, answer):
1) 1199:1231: 265.4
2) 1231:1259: 311.9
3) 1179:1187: 260.3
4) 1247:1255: 303.8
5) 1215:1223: 260.9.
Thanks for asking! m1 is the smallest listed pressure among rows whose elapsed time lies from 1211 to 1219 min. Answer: 258.6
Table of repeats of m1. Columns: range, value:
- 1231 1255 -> 253.2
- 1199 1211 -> 250.9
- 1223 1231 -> 258.4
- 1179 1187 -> 257.4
